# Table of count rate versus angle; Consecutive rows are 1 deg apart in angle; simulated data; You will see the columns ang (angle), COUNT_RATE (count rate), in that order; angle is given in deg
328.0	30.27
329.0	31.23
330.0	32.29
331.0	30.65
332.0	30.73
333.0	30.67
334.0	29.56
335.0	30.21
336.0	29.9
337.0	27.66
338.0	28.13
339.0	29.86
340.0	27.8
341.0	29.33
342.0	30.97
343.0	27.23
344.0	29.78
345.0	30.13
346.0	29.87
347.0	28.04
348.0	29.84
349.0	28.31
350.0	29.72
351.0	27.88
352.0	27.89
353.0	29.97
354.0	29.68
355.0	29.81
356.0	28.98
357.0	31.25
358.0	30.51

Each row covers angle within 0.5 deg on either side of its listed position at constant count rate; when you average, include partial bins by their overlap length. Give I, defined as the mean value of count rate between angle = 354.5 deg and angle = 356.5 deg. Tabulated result 29.4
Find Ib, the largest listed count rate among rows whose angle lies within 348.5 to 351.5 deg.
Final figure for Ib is 29.72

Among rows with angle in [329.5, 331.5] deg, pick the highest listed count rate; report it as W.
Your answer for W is 32.29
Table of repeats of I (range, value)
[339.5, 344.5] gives 29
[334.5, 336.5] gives 30.1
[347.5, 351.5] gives 28.9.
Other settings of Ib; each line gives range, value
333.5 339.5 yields 30.21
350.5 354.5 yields 29.97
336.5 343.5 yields 30.97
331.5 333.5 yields 30.73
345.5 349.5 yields 29.87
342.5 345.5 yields 30.13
